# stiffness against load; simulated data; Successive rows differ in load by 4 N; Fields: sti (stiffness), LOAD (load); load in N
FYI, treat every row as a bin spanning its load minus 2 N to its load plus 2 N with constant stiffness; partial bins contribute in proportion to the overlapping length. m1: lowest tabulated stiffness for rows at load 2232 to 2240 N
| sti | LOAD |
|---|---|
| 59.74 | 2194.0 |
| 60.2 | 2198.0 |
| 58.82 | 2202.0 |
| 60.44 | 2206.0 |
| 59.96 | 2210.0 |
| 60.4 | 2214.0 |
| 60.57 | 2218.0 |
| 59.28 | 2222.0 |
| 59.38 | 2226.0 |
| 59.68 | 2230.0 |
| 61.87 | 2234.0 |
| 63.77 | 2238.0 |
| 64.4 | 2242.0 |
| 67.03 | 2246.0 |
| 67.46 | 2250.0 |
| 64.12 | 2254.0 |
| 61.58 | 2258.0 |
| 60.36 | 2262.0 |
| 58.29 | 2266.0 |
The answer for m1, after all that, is 61.87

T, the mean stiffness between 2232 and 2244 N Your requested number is 63.3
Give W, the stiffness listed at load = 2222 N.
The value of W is 59.28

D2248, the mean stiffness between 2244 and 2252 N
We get 67.2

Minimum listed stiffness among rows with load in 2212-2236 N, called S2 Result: 59.28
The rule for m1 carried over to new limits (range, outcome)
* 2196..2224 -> 58.82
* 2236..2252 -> 63.77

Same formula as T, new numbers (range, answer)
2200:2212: 59.7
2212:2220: 60.5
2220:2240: 60.8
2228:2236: 60.8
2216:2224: 59.9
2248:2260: 64.4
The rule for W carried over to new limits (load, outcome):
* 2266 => 58.29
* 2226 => 59.38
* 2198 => 60.2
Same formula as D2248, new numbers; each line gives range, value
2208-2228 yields 59.9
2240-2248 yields 65.7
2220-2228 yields 59.3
